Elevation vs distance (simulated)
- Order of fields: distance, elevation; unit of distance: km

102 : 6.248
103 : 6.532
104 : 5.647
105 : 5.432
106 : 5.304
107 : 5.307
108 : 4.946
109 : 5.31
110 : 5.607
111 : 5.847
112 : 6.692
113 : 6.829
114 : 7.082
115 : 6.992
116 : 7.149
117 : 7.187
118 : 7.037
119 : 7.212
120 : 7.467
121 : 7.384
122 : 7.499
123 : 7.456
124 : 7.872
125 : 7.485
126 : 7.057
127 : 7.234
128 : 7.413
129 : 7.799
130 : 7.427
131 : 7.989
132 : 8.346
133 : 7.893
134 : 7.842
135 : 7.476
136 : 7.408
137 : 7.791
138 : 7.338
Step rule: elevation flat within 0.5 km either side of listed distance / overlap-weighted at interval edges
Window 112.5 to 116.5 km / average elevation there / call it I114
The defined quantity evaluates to 7.01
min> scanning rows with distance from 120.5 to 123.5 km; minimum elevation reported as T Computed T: 7.384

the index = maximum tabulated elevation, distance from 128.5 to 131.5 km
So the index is 7.989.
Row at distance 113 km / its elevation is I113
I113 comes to 6.829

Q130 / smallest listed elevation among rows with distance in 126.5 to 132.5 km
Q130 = 7.234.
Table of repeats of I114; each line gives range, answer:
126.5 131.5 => 7.57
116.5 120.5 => 7.23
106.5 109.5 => 5.19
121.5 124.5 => 7.61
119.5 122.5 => 7.45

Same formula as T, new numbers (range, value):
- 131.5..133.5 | 7.893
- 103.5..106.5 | 5.304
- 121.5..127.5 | 7.057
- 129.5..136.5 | 7.408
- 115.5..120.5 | 7.037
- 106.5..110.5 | 4.946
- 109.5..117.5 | 5.607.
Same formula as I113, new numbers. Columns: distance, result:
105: 5.432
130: 7.427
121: 7.384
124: 7.872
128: 7.413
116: 7.149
